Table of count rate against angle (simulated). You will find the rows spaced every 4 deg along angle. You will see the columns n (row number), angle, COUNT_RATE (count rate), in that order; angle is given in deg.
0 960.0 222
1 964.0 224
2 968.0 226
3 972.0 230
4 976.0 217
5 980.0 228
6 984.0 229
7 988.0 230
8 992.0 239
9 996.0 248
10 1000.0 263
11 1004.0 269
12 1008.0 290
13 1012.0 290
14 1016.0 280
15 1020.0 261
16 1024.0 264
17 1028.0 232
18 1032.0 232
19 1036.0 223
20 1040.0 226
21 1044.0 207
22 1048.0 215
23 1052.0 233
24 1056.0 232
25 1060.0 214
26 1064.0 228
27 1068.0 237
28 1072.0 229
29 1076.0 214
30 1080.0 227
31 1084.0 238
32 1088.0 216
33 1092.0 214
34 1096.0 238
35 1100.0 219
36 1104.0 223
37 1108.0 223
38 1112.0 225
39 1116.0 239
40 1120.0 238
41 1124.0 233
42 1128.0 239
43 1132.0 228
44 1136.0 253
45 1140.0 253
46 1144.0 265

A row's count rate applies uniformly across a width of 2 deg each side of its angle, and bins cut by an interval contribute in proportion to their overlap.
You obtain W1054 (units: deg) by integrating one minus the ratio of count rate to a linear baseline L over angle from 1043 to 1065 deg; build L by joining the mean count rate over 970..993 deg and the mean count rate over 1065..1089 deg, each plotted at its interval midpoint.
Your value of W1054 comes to 0.55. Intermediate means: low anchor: 228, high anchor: 227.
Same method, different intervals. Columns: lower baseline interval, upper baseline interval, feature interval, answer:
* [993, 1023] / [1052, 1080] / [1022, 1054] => 2.40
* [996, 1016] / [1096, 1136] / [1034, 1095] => 6.74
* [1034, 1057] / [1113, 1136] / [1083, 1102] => 0.53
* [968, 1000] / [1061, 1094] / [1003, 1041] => -4.50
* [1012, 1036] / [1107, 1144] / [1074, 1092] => 1.65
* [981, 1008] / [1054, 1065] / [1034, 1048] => 0.80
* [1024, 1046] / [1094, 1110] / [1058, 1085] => 0.04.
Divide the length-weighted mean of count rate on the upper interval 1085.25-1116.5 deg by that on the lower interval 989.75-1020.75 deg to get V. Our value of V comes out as 0.84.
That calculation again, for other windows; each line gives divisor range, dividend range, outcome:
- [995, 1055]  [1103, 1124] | 0.93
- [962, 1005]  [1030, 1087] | 0.95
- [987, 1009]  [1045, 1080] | 0.88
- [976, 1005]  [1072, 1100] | 0.93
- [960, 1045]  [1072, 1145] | 0.95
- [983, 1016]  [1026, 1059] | 0.87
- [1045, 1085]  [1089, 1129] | 1.01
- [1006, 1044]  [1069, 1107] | 0.89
